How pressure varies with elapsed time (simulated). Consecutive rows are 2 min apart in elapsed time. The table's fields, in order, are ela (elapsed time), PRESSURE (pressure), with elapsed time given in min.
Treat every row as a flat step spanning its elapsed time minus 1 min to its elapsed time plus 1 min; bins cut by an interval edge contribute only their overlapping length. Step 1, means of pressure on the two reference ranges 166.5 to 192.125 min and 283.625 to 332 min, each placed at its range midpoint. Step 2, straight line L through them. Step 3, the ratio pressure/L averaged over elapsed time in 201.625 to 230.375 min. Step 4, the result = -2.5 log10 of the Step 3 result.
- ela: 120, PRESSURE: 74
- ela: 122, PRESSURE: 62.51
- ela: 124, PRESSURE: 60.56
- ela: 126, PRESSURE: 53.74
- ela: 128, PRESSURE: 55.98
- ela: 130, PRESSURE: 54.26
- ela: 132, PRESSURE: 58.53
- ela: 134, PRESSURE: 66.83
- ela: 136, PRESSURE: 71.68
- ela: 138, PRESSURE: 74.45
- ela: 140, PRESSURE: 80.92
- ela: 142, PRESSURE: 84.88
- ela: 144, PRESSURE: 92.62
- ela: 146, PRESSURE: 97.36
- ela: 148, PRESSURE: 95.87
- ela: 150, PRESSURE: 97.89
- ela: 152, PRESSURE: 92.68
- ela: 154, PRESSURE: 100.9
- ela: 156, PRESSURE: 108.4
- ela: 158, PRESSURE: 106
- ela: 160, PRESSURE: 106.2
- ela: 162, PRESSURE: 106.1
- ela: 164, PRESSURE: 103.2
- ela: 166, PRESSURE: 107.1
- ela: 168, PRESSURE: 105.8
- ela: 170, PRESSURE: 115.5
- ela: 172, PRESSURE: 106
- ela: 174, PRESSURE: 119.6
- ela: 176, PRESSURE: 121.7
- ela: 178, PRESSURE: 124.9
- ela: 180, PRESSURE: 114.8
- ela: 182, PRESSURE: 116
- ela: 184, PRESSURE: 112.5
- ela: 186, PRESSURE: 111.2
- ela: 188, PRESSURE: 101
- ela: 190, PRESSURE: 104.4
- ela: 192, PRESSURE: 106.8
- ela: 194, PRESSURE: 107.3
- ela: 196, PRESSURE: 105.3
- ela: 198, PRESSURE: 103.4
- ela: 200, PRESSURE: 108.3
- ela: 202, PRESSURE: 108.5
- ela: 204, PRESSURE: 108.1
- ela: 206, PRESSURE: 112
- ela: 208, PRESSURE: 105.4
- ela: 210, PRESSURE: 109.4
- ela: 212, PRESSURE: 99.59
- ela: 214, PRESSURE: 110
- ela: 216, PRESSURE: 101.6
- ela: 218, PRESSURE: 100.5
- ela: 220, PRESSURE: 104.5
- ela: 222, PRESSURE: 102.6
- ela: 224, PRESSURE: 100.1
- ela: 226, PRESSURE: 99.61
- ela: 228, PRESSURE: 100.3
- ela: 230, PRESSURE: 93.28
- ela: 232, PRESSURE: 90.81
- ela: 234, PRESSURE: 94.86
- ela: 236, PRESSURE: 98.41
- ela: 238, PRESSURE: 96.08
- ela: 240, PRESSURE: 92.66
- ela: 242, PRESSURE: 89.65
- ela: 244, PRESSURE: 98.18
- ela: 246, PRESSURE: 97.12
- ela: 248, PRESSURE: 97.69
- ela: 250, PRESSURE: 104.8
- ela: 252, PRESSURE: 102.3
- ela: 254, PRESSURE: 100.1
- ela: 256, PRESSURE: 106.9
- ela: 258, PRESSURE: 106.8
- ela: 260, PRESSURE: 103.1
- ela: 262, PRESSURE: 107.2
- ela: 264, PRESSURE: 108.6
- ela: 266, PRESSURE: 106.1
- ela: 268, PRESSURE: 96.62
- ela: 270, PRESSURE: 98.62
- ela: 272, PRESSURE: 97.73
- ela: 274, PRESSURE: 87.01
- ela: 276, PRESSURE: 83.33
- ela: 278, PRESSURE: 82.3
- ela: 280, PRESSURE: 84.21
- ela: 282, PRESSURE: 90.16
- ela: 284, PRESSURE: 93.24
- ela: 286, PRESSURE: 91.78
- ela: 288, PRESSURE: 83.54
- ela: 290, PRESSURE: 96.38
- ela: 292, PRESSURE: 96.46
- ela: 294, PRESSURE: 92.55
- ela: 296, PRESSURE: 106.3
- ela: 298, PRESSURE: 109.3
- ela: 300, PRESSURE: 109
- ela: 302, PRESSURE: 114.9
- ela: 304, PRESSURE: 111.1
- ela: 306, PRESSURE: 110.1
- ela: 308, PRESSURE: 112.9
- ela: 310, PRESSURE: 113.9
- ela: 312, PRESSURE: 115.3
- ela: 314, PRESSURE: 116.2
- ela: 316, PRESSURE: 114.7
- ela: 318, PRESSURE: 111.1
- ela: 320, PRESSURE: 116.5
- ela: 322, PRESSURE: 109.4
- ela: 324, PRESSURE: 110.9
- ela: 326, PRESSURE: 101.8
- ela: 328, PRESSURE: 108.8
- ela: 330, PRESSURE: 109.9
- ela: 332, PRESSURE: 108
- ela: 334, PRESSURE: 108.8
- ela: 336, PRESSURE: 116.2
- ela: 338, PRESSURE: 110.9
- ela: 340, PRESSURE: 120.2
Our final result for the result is 0.07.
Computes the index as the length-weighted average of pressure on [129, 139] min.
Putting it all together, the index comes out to 65.2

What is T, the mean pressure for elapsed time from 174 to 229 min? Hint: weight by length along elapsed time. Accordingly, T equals 108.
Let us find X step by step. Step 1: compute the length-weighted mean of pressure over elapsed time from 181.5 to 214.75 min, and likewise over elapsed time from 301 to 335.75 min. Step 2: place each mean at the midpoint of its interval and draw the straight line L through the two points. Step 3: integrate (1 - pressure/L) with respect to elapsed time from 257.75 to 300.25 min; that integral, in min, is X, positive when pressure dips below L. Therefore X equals 5.30 min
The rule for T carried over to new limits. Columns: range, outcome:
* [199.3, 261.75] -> 101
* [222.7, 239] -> 96.8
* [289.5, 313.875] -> 108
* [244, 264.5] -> 103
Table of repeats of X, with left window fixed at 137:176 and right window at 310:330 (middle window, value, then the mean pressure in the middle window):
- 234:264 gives 1.88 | 100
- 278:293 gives 2.62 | 90.3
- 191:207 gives -0.61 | 107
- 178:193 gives -1.17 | 111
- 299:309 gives -0.09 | 112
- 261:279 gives 1.97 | 96.4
